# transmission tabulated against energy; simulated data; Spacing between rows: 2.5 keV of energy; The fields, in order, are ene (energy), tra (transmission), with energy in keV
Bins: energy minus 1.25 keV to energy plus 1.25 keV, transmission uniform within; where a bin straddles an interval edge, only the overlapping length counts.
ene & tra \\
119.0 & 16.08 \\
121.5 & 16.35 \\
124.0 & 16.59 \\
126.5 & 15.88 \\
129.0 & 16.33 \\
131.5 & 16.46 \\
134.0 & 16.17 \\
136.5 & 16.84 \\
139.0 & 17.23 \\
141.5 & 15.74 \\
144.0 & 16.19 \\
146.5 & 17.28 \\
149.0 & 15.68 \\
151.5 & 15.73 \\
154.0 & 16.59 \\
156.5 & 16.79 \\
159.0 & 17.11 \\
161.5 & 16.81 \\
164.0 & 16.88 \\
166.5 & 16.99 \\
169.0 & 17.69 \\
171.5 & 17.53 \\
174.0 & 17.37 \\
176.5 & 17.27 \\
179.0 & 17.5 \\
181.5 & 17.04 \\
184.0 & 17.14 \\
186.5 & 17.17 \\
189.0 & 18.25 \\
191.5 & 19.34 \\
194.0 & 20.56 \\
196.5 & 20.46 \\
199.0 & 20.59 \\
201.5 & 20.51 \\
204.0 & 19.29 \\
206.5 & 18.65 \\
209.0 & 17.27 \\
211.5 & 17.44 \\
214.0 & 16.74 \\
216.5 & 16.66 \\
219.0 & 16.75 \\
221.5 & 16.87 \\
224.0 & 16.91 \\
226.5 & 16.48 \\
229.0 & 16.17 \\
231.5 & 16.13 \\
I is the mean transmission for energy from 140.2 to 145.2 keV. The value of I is 16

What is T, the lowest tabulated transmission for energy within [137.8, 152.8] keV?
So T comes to 15.68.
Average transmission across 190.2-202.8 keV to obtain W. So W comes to 20.3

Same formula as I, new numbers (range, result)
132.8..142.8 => 16.5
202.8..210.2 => 18.4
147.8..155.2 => 16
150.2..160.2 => 16.5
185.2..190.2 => 17.7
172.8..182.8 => 17.3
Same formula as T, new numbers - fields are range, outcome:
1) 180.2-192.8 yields 17.04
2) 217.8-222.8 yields 16.75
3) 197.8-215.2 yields 16.74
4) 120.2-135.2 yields 15.88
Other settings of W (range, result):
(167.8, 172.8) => 17.6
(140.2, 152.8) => 16.1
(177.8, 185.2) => 17.2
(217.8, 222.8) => 16.8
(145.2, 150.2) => 16.5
